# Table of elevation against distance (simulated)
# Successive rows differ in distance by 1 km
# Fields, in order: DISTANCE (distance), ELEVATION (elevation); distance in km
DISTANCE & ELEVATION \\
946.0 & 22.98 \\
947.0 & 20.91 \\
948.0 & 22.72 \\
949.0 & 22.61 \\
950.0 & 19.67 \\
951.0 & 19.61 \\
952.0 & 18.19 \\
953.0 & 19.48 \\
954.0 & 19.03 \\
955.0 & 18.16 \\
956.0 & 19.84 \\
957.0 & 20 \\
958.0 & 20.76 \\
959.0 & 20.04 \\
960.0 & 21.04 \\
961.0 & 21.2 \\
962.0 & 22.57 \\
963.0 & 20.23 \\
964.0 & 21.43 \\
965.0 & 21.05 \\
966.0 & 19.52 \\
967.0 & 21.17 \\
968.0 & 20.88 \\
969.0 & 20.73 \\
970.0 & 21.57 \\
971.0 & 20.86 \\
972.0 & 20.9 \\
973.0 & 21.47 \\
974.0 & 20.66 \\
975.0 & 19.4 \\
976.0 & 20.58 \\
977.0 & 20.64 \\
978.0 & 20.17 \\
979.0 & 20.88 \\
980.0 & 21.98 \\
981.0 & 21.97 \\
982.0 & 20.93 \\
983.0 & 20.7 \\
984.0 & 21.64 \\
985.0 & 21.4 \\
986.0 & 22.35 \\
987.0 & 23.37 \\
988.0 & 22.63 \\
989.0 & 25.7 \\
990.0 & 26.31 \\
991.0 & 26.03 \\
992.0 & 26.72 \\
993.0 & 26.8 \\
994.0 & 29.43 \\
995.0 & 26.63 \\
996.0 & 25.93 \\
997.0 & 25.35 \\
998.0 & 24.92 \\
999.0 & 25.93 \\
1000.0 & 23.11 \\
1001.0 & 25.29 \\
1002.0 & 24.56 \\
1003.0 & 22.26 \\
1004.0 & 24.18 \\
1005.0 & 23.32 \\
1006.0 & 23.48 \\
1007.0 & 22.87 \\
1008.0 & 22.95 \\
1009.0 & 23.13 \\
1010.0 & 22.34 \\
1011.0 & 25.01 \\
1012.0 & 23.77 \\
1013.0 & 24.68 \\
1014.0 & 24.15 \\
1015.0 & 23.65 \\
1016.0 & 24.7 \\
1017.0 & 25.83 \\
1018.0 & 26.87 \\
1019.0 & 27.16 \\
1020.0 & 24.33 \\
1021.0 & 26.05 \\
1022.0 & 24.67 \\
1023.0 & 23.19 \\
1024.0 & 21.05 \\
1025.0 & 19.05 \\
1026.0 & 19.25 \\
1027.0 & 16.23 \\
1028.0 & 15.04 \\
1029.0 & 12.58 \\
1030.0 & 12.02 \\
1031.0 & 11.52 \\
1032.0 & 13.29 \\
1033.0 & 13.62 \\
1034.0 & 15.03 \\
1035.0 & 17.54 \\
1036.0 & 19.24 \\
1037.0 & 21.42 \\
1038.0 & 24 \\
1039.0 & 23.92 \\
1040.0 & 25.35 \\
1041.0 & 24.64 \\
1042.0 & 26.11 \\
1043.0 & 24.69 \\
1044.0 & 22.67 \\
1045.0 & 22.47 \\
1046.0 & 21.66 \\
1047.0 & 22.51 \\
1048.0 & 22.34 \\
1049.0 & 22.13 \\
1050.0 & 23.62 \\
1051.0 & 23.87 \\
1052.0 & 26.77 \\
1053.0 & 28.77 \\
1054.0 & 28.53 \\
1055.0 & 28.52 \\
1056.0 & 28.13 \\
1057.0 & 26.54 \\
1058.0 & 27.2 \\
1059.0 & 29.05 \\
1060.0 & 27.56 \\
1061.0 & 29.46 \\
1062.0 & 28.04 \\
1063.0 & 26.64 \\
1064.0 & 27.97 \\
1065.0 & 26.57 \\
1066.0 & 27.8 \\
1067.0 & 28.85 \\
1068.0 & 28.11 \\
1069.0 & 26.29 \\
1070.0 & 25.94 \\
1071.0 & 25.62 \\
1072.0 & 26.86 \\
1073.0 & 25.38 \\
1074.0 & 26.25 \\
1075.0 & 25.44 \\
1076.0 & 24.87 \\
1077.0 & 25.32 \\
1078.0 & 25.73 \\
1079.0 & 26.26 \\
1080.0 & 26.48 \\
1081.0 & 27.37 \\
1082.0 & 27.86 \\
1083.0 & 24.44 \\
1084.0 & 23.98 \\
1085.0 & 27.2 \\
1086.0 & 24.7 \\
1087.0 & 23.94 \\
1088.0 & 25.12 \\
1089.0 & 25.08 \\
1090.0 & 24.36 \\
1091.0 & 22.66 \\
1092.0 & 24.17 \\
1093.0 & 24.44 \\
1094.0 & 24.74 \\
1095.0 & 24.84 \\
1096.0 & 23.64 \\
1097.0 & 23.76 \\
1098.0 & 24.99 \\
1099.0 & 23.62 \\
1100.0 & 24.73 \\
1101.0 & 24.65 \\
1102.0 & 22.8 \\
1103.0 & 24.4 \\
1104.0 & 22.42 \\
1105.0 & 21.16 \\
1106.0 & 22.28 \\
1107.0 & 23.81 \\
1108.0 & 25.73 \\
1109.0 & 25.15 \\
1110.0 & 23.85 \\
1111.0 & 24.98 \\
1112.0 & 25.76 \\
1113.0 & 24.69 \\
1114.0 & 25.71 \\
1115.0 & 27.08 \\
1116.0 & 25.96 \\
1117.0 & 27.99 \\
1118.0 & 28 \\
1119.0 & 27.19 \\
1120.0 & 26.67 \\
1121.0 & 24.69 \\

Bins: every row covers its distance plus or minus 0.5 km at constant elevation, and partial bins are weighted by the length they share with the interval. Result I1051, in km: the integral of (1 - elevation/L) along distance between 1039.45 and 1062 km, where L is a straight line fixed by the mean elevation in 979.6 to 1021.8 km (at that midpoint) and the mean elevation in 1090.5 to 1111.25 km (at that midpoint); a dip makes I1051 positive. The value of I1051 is -1.4 km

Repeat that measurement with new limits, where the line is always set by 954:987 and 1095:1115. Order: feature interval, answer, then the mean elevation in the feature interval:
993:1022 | -4.0 km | 24.7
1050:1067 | -3.3 km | 27.5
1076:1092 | -1.1 km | 25.3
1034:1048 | 0.1 km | 22.5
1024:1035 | 3.5 km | 15.2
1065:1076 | -1.5 km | 26.6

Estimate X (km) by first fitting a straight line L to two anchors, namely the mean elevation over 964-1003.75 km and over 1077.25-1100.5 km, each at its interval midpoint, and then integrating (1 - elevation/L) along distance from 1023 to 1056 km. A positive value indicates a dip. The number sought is 4.1 km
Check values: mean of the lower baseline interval 22.9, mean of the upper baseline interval 25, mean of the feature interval 21.1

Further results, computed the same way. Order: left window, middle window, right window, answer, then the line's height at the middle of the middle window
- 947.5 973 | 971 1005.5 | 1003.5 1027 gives -1.9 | 22.1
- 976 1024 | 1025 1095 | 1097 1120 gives 1.7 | 24.5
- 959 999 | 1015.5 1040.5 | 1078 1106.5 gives 3.5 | 23.4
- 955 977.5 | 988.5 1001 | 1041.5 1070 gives -2.0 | 22.4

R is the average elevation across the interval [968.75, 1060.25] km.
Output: 22.9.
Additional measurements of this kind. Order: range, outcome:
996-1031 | 22.6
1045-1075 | 26.4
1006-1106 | 23.9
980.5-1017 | 24.1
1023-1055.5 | 21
